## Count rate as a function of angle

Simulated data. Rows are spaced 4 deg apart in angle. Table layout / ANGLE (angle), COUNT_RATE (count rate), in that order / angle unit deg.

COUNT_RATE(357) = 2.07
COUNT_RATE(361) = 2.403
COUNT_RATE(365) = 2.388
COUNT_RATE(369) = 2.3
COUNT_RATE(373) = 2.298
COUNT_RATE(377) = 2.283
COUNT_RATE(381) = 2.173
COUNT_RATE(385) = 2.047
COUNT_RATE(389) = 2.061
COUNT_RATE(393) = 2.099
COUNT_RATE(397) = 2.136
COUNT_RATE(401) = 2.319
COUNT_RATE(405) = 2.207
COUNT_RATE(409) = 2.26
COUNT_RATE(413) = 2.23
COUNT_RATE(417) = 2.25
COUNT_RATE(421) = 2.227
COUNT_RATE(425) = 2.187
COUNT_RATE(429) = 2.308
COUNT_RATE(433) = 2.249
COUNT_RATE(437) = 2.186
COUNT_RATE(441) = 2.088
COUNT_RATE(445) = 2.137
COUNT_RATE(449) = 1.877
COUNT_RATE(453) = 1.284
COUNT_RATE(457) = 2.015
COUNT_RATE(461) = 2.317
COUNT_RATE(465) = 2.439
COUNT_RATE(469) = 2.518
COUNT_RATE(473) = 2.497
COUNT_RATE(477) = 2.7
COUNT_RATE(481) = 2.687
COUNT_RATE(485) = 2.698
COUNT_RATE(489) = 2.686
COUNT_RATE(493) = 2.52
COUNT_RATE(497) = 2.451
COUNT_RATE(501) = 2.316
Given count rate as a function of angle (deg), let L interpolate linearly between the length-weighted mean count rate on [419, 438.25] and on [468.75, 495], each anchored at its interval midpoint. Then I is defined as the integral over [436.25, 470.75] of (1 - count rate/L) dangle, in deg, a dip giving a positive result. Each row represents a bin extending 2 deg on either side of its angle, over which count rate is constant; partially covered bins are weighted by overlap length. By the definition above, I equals 4.67 deg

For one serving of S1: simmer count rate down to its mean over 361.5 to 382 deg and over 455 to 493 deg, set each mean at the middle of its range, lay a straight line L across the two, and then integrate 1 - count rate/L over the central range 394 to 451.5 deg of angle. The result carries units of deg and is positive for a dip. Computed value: 5.3 deg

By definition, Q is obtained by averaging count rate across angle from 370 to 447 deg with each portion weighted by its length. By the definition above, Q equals 2.2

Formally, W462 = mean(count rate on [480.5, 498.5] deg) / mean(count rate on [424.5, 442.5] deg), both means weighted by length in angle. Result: 1.18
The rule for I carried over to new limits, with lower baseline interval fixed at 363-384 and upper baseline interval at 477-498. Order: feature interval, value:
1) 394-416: 1.4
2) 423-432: 0.7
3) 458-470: 0.8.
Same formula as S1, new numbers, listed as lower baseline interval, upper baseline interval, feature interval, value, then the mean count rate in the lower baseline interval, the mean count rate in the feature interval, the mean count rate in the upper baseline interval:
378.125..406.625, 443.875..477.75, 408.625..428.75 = -0.7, 2.15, 2.24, 2.18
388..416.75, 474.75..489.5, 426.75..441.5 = 1.1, 2.2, 2.22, 2.69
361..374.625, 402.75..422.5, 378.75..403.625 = 1.6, 2.34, 2.14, 2.24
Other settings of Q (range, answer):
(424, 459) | 2.03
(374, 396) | 2.14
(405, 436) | 2.24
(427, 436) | 2.27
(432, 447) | 2.16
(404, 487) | 2.26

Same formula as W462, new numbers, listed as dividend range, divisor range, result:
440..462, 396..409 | 0.86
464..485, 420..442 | 1.17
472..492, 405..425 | 1.19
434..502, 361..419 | 1.04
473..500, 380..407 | 1.21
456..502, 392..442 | 1.13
